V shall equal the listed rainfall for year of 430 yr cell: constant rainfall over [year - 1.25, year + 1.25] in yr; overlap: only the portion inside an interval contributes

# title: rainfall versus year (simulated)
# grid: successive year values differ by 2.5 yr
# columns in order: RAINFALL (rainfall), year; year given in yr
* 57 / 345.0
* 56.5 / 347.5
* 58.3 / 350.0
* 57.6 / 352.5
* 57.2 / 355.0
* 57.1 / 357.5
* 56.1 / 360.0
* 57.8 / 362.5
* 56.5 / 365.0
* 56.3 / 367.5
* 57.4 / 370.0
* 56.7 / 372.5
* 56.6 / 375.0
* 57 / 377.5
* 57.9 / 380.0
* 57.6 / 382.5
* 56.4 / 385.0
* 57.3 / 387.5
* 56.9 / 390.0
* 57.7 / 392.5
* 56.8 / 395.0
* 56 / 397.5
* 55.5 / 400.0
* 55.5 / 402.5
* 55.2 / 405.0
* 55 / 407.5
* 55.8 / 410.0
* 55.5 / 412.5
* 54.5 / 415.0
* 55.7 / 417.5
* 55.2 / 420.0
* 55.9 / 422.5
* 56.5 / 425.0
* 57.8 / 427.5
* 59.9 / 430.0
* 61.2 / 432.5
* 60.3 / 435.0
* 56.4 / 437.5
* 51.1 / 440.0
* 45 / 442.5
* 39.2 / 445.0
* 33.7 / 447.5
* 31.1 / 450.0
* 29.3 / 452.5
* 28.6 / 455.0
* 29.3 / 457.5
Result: 59.9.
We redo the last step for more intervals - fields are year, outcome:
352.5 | 57.6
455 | 28.6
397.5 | 56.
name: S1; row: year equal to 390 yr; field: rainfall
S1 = 56.9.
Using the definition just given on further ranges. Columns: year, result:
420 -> 55.2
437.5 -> 56.4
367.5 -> 56.3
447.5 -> 33.7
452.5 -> 29.3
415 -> 54.5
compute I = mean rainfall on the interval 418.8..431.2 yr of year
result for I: 57.1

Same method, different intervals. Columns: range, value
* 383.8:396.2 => 57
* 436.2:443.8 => 50.8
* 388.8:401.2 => 56.6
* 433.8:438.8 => 58.3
